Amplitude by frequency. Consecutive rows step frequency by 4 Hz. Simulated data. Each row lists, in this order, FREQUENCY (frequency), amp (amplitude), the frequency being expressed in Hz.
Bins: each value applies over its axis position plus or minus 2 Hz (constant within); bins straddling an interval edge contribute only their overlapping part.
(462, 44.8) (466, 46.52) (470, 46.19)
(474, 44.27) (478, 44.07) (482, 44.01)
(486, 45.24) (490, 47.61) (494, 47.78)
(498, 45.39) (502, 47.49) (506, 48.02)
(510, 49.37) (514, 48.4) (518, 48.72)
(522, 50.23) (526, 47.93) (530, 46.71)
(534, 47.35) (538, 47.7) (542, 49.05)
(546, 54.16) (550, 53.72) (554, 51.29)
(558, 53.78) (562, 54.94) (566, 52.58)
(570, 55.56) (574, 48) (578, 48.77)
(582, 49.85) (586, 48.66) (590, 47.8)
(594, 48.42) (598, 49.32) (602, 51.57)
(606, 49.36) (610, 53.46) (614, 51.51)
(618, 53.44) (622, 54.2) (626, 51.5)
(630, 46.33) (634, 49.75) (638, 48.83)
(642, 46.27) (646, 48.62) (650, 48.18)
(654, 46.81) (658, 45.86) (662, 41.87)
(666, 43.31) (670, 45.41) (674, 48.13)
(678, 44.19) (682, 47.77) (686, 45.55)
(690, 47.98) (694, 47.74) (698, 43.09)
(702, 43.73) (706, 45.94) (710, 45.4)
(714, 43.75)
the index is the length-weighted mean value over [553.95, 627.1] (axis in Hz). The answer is 51.3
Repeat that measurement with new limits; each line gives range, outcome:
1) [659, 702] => 45.4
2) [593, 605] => 49.8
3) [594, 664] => 49.2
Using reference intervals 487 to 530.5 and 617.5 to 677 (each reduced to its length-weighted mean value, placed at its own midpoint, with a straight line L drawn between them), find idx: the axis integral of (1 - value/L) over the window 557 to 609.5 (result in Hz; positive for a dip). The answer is -3.15 Hz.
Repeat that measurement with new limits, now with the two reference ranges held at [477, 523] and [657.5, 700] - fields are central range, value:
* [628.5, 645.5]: -0.7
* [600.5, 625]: -3.2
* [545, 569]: -3.5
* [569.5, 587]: -1.3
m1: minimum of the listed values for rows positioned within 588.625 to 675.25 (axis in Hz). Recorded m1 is 41.87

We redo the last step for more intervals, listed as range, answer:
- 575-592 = 47.8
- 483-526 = 45.24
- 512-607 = 46.71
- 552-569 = 51.29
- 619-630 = 46.33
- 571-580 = 48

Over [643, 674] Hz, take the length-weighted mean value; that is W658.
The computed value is 45.9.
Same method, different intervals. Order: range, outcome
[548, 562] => 53.2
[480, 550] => 48.1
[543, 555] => 52.9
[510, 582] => 50.5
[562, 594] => 50.4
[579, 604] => 49.2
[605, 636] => 51.3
